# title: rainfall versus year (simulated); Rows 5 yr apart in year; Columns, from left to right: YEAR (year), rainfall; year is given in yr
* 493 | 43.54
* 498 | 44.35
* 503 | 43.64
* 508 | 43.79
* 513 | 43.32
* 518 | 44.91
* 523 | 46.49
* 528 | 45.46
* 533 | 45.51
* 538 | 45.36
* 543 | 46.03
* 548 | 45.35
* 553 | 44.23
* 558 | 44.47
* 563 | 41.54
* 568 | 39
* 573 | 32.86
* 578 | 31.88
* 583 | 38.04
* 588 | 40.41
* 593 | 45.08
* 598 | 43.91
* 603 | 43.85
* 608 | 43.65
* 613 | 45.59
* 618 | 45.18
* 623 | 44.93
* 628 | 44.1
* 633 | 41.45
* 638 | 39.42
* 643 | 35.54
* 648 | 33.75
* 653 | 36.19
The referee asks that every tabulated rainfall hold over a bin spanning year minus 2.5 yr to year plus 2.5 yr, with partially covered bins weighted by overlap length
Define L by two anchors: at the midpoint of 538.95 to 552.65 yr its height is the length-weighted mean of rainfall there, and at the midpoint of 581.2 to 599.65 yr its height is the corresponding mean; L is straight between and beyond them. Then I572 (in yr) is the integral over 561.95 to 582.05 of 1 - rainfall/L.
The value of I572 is 3.4 yr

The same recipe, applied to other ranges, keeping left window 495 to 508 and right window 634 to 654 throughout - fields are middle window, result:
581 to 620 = -4.5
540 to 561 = -1.8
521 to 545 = -1.9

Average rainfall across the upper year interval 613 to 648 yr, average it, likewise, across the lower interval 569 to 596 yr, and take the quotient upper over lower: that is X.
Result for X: 1.1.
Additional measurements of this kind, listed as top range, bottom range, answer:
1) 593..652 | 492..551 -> 0.94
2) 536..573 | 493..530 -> 0.97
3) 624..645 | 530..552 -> 0.89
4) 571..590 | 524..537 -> 0.78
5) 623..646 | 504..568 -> 0.91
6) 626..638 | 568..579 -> 1.24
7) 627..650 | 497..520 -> 0.88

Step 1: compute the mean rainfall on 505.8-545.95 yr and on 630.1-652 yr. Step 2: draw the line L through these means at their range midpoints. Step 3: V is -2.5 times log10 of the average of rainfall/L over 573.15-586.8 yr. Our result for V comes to 0.18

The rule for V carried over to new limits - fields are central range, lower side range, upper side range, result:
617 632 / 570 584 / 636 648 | -0.229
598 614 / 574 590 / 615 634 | -0.089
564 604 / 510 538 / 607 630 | 0.145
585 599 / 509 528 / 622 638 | 0.015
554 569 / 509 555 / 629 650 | 0.026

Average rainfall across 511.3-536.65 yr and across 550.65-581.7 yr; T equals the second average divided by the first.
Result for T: 0.86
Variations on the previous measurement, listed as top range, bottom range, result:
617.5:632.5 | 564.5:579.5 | 1.26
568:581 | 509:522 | 0.76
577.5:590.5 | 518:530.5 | 0.82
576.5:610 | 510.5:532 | 0.91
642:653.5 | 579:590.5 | 0.91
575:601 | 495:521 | 0.90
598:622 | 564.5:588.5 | 1.23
